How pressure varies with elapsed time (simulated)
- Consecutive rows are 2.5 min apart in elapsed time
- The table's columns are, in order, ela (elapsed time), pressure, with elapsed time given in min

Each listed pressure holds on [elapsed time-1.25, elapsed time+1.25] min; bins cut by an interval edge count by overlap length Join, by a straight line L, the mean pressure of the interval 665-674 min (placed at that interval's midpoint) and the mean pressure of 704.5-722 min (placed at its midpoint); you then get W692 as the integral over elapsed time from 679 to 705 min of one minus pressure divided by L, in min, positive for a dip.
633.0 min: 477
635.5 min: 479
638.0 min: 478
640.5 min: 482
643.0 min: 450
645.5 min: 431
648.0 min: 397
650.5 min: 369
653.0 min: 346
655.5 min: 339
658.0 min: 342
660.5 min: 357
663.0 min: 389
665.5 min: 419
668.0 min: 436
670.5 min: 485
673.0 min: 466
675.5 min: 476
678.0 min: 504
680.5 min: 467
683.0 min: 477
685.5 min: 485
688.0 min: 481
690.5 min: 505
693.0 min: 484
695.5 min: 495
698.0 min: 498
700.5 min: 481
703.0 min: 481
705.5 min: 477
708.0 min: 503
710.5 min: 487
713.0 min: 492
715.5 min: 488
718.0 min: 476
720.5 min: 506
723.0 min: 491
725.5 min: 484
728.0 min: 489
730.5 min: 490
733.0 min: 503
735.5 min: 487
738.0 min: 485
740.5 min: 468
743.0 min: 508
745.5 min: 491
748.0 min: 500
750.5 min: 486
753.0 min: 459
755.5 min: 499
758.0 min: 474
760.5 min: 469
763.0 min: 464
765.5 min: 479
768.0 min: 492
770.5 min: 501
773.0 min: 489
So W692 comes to -0.71 min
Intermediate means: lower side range 454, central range 485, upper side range 490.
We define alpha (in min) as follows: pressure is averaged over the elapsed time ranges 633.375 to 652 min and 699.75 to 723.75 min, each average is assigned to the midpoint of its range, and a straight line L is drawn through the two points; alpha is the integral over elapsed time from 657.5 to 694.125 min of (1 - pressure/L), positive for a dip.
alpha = 0.8 min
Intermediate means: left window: 441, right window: 488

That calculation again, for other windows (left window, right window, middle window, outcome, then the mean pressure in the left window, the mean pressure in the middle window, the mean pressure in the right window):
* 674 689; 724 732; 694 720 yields -0.2 min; 481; 488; 488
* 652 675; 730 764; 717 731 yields -0.9 min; 401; 490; 485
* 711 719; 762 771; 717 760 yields -0.3 min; 486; 488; 483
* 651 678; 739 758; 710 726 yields -1.1 min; 409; 489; 486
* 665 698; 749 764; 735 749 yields -0.4 min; 478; 490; 476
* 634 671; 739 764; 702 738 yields -2.3 min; 412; 489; 482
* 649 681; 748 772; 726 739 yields -0.8 min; 414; 491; 481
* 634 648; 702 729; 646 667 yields 4.2 min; 458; 373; 489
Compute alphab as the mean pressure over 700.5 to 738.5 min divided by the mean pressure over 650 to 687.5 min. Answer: 1.15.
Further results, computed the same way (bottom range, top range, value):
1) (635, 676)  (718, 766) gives 1.16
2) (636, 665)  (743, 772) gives 1.21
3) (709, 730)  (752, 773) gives 0.98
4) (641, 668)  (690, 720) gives 1.26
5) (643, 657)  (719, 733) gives 1.29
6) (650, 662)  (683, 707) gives 1.39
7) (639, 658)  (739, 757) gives 1.22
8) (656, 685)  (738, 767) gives 1.10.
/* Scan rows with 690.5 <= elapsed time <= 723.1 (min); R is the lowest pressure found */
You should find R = 476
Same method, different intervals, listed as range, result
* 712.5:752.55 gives 468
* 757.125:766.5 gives 464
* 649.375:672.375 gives 339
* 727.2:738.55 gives 485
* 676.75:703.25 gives 467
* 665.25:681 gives 419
